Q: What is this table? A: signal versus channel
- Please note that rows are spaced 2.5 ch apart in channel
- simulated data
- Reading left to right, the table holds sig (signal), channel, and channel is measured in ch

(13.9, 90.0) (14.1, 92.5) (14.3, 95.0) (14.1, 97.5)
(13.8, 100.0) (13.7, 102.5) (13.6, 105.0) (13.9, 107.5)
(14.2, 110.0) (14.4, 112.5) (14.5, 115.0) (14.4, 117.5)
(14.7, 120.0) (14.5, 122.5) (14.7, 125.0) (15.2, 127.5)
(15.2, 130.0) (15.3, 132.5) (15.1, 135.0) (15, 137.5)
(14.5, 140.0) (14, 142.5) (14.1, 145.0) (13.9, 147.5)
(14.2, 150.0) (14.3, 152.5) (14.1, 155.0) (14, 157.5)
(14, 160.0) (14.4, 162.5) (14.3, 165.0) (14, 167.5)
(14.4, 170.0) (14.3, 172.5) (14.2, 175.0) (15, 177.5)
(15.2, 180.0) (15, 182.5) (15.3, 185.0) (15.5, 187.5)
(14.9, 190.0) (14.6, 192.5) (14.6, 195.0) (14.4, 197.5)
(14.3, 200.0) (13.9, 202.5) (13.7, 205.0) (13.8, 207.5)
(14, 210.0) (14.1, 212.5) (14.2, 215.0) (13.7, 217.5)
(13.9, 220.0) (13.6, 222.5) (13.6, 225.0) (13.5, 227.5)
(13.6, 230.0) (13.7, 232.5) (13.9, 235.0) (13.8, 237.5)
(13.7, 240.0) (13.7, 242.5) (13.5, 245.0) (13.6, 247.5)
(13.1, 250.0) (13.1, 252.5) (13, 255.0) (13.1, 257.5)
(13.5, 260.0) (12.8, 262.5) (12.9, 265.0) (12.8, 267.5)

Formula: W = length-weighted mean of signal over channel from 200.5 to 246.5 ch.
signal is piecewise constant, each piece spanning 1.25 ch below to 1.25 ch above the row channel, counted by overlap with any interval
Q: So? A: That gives 13.8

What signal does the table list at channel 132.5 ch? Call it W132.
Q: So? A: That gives 15.3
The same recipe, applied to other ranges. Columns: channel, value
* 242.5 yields 13.7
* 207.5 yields 13.8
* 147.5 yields 13.9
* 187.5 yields 15.5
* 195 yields 14.6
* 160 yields 14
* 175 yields 14.2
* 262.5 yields 12.8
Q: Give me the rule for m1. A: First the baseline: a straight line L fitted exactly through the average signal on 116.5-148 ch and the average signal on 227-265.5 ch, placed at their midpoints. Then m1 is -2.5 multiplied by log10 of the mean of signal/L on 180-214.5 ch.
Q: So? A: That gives -0.04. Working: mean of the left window 14.7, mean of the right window 13.4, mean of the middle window 14.5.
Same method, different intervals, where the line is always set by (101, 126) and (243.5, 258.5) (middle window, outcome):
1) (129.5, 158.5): -0.03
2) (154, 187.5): -0.05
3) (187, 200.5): -0.08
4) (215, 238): -0.02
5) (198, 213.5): -0.03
